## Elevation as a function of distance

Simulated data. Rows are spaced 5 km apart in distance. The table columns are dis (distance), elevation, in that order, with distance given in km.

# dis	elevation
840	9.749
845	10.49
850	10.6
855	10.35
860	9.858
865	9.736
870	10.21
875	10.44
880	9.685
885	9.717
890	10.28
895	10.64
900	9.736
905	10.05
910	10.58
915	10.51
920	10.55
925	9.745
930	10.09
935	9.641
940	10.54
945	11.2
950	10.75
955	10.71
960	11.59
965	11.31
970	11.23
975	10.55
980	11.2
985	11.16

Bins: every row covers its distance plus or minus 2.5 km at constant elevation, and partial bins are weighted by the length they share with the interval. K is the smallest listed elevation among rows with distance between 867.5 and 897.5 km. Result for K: 9.685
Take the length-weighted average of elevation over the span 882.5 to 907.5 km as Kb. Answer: 10.1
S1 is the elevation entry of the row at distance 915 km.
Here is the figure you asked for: 10.51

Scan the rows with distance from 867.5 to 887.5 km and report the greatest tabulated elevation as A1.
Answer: 10.44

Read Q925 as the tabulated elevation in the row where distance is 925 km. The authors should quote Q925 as 9.745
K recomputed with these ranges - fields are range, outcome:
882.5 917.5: 9.717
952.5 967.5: 10.71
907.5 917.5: 10.51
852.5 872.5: 9.736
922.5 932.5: 9.745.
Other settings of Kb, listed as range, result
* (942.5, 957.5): 10.9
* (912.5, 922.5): 10.5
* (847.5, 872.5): 10.2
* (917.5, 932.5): 10.1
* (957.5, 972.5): 11.4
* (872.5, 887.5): 9.95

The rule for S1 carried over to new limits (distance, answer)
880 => 9.685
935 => 9.641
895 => 10.64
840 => 9.749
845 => 10.49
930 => 10.09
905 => 10.05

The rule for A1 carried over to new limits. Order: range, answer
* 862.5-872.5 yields 10.21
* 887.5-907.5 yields 10.64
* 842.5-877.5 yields 10.6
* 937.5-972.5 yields 11.59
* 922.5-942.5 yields 10.54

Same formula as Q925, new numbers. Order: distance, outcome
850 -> 10.6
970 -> 11.23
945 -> 11.2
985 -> 11.16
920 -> 10.55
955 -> 10.71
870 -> 10.21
